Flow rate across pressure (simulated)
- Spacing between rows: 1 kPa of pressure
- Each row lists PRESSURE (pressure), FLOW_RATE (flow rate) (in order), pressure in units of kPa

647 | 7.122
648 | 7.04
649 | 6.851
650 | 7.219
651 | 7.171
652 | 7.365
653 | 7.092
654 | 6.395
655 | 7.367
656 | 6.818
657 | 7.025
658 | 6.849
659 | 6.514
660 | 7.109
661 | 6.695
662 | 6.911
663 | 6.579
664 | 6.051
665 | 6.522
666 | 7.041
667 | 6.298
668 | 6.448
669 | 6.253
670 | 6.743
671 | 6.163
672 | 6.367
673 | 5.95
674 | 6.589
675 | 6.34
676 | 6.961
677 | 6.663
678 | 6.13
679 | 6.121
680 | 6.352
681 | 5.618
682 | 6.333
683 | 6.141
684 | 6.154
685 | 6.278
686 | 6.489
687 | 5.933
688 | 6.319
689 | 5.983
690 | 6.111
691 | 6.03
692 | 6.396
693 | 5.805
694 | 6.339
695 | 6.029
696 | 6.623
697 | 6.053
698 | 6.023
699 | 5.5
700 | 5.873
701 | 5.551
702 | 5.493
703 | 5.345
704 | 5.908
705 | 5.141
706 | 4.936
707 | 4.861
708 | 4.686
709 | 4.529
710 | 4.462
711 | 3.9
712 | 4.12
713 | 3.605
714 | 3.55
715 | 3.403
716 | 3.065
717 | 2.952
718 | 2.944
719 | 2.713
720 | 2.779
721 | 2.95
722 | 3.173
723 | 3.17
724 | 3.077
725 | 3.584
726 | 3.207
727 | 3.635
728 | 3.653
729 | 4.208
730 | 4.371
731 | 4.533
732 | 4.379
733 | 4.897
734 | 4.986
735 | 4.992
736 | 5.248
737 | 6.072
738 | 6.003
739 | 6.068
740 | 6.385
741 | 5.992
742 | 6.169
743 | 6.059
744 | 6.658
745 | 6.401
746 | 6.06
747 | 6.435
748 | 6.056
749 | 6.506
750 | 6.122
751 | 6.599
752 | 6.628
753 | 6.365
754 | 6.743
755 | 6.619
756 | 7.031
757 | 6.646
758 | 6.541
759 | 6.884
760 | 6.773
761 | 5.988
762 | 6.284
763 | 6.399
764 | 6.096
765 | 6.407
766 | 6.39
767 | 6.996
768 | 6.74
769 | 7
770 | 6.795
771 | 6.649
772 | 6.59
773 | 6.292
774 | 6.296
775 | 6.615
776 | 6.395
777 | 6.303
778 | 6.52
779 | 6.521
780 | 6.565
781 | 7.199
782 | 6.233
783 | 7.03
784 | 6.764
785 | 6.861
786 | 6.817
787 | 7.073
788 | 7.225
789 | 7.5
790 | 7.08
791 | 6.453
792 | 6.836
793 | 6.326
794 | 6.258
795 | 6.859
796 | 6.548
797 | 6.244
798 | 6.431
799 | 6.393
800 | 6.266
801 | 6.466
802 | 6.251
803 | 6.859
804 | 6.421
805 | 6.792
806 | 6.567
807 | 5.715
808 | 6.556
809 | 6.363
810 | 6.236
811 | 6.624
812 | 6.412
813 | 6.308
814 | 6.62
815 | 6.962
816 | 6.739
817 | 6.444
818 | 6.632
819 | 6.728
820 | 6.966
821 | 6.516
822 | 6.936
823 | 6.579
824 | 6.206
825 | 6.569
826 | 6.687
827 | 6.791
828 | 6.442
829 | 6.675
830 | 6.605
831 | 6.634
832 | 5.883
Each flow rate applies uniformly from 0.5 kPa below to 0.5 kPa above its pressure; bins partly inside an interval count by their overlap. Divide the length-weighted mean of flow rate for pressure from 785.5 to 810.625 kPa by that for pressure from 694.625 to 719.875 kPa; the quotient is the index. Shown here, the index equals 1.41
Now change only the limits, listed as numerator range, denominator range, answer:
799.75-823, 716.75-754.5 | 1.31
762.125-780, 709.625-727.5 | 1.95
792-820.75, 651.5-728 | 1.18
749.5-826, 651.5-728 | 1.19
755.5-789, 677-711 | 1.15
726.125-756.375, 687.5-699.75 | 0.93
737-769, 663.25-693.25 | 1.02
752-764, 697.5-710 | 1.24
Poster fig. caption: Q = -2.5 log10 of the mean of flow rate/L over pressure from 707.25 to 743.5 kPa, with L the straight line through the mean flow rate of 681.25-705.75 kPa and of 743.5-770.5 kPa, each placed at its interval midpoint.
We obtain 0.42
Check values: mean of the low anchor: 5.98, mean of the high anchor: 6.52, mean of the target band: 4.27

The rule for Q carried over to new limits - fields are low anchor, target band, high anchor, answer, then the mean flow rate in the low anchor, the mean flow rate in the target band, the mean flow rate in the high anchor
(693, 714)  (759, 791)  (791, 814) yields -0.09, 5.22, 6.66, 6.45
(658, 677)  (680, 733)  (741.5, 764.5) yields 0.32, 6.54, 4.82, 6.44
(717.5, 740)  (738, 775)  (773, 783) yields -0.18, 4.17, 6.46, 6.53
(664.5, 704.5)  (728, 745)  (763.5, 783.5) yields 0.18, 6.18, 5.41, 6.58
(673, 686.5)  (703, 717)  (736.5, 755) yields 0.41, 6.31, 4.31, 6.3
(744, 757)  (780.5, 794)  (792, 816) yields -0.06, 6.48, 6.85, 6.47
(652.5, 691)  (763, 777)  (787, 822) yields 0.00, 6.46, 6.54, 6.59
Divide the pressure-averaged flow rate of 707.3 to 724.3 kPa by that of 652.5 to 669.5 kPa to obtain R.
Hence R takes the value 0.5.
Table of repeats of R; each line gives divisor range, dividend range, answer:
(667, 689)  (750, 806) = 1.05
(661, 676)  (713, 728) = 0.49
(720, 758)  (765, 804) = 1.25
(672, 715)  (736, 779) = 1.13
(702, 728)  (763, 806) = 1.72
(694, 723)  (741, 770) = 1.44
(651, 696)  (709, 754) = 0.74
